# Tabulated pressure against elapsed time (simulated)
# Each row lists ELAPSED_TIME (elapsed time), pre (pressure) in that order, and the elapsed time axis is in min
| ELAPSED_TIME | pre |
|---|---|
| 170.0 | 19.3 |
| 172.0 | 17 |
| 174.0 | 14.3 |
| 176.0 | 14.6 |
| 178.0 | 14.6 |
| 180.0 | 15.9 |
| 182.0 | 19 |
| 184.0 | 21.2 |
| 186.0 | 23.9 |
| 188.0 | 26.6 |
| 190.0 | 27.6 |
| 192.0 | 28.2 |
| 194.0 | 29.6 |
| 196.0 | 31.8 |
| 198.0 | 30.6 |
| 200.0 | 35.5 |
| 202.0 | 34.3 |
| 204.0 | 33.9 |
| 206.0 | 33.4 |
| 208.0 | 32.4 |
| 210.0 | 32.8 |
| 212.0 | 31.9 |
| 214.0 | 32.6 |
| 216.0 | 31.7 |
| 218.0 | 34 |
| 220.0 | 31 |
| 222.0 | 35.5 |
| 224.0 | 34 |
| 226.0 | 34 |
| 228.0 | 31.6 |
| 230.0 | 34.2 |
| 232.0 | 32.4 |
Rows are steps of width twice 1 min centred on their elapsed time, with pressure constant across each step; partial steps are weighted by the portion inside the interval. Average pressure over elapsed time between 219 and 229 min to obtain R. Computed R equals 33.2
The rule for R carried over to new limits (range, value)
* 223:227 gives 34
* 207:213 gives 32.4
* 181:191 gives 23.7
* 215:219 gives 32.9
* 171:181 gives 15.3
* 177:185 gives 17.7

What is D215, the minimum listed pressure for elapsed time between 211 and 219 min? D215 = 31.7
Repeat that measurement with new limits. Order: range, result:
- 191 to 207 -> 28.2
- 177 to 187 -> 14.6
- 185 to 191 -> 23.9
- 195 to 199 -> 30.6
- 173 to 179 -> 14.3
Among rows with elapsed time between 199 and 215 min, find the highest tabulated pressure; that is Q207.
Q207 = 35.5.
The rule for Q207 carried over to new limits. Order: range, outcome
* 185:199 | 31.8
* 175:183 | 19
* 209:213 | 32.8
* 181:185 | 21.2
